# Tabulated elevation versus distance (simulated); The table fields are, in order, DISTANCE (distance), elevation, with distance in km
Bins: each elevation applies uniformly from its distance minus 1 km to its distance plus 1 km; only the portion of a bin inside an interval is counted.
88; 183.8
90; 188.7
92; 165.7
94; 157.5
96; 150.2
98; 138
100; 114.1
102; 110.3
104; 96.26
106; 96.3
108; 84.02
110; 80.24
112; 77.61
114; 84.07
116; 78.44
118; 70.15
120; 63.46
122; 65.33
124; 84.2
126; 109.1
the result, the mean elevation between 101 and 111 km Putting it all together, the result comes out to 93.4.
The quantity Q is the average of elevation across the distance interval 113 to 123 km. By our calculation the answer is 72.3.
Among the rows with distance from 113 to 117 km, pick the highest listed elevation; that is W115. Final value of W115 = 84.07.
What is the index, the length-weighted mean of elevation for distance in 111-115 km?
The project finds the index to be 80.8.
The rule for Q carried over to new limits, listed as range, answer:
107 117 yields 80.9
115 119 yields 74.3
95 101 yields 134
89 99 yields 160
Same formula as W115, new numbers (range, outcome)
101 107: 110.3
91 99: 165.7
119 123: 65.33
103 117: 96.3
